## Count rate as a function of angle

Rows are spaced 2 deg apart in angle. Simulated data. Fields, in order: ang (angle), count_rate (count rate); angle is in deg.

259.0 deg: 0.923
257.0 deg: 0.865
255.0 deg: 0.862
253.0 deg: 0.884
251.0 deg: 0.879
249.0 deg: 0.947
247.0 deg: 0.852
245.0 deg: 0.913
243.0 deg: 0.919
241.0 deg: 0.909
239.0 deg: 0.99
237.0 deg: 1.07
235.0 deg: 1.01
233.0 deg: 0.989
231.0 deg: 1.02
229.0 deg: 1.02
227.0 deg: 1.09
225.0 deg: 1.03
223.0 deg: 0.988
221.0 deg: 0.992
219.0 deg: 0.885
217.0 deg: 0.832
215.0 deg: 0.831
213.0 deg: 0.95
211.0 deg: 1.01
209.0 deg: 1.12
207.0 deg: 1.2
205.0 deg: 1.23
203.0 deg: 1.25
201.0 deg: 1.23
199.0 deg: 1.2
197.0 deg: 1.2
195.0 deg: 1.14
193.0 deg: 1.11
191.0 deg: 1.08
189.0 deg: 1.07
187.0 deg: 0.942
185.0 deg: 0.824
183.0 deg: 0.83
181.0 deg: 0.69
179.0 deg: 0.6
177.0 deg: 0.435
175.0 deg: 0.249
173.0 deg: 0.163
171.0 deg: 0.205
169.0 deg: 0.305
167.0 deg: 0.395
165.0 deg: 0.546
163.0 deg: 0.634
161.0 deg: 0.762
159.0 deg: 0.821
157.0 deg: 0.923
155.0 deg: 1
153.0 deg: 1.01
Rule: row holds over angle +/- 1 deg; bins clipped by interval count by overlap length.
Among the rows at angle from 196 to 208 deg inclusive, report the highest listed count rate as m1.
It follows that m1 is 1.25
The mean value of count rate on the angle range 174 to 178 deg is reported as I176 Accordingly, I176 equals 0.342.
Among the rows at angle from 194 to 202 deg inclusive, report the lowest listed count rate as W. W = 1.14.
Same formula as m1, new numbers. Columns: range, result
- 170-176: 0.249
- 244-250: 0.947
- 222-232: 1.09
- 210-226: 1.03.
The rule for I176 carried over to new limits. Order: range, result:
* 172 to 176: 0.206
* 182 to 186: 0.827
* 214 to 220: 0.849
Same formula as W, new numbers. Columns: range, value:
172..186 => 0.163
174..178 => 0.249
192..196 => 1.11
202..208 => 1.2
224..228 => 1.03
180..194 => 0.69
